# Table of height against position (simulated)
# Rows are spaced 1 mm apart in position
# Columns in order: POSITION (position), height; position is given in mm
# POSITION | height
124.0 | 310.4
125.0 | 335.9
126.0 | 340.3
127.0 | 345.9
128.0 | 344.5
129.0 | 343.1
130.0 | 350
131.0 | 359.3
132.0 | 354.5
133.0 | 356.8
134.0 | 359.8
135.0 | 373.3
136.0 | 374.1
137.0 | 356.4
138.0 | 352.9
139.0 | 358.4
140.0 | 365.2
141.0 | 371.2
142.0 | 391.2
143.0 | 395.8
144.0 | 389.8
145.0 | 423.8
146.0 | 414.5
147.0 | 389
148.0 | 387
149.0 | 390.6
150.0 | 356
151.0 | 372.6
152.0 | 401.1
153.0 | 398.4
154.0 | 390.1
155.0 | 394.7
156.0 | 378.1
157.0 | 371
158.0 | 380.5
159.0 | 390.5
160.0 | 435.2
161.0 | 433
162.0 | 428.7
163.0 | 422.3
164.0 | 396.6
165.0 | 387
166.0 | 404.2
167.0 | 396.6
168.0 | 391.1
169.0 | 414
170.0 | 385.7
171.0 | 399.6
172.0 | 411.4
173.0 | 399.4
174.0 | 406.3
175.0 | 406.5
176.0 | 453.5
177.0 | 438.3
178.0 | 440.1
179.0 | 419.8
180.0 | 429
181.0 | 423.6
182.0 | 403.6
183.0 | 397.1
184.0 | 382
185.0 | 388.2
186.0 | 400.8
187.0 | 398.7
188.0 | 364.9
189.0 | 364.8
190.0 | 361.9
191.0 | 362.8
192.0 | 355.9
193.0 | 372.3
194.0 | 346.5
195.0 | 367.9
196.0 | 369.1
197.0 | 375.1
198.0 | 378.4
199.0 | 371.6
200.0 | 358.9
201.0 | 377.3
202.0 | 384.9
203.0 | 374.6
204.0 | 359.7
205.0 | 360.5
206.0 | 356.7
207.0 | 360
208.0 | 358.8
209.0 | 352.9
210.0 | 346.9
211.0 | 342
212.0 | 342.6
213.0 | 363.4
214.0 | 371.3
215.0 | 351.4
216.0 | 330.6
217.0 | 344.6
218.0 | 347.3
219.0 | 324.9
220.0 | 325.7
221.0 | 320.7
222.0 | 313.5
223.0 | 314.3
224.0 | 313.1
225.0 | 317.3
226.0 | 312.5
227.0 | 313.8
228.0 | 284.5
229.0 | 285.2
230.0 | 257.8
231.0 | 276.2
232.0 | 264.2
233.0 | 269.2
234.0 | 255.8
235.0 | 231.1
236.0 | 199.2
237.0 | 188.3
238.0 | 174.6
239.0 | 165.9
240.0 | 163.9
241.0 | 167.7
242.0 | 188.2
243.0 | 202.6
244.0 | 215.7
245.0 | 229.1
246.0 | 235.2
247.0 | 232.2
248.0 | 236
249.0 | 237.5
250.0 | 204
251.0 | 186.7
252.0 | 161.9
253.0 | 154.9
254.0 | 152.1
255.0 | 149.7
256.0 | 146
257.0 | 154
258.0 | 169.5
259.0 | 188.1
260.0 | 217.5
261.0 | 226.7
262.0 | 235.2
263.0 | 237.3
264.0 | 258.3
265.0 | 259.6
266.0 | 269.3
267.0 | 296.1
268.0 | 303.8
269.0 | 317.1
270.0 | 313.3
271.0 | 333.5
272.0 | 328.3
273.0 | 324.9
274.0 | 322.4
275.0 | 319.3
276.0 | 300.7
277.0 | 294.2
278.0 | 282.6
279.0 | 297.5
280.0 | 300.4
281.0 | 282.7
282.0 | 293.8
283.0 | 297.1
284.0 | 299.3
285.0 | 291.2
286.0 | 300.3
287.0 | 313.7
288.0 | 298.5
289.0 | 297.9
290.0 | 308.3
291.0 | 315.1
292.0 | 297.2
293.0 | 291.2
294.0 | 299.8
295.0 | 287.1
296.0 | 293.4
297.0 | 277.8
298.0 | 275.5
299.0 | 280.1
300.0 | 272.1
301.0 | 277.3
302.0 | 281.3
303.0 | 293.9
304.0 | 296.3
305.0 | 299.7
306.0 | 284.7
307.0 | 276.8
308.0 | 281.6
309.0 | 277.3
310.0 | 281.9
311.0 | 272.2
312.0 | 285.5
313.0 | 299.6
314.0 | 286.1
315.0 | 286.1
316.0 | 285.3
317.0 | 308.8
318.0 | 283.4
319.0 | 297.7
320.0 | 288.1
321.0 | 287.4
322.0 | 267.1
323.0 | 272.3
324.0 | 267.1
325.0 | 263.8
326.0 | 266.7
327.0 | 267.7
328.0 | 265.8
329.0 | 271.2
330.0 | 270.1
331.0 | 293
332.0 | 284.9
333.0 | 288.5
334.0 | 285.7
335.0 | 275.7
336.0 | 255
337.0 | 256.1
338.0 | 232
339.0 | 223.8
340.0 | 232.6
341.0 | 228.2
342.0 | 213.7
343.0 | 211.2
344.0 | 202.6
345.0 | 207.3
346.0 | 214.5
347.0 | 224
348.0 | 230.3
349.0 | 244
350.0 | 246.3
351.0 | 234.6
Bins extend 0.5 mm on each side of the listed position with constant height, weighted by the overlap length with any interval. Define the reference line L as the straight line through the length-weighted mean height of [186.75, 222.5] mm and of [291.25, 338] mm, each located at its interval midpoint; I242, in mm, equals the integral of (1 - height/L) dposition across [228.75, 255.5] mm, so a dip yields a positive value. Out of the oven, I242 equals 9.83 mm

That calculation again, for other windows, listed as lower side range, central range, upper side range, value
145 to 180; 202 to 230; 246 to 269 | -3.61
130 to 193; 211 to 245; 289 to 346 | 6.61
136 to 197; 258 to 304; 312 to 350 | 2.05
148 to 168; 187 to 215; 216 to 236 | -2.57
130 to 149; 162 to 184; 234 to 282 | -4.87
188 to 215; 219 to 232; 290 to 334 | 1.64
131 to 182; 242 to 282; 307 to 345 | 8.71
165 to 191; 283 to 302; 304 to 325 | 0.65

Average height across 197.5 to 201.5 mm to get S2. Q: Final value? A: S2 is 372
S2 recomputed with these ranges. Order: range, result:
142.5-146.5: 406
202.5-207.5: 362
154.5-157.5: 381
